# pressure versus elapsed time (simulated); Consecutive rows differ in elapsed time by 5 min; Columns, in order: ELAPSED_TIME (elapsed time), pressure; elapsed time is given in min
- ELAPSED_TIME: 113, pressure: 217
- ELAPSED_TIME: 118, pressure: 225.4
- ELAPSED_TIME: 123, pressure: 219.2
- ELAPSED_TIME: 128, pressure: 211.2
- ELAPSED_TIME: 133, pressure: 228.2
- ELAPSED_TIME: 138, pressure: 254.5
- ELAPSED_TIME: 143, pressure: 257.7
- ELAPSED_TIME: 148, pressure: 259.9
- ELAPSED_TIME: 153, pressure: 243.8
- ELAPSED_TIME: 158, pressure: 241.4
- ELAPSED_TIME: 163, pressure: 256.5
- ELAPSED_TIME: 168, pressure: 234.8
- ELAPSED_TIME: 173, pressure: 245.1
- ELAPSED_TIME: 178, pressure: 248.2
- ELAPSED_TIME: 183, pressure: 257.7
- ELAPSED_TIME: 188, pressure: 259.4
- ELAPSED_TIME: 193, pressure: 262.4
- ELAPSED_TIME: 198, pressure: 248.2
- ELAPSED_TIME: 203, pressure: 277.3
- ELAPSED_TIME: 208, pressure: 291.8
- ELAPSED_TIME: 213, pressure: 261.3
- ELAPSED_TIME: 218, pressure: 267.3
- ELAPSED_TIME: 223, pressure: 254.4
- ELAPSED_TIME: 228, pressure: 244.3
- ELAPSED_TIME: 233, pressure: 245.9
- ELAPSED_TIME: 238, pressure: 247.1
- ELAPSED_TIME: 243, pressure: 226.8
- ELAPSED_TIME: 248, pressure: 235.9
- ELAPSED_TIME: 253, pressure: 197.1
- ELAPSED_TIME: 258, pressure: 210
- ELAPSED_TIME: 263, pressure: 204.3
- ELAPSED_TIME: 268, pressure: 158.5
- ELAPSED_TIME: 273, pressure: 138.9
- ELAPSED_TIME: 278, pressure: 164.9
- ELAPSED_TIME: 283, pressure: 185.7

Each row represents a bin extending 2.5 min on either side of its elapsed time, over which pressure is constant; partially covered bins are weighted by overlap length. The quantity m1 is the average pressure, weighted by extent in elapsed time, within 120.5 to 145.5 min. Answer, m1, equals 234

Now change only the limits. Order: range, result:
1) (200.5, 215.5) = 277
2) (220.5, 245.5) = 244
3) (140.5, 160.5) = 251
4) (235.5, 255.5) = 227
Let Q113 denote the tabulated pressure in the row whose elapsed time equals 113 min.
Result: 217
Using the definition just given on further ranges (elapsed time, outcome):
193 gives 262.4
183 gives 257.7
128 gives 211.2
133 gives 228.2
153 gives 243.8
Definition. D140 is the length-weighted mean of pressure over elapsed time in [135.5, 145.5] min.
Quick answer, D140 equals 256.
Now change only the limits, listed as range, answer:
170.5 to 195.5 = 255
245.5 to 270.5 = 201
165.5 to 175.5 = 240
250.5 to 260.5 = 204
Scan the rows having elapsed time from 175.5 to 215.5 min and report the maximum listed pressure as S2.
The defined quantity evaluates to 291.8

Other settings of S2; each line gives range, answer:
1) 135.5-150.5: 259.9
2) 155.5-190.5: 259.4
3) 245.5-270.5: 235.9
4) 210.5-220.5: 267.3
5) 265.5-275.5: 158.5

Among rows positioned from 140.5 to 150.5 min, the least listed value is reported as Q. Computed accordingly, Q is 257.7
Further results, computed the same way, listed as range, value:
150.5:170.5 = 234.8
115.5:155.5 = 211.2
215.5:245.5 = 226.8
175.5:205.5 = 248.2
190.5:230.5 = 244.3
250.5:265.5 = 197.1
